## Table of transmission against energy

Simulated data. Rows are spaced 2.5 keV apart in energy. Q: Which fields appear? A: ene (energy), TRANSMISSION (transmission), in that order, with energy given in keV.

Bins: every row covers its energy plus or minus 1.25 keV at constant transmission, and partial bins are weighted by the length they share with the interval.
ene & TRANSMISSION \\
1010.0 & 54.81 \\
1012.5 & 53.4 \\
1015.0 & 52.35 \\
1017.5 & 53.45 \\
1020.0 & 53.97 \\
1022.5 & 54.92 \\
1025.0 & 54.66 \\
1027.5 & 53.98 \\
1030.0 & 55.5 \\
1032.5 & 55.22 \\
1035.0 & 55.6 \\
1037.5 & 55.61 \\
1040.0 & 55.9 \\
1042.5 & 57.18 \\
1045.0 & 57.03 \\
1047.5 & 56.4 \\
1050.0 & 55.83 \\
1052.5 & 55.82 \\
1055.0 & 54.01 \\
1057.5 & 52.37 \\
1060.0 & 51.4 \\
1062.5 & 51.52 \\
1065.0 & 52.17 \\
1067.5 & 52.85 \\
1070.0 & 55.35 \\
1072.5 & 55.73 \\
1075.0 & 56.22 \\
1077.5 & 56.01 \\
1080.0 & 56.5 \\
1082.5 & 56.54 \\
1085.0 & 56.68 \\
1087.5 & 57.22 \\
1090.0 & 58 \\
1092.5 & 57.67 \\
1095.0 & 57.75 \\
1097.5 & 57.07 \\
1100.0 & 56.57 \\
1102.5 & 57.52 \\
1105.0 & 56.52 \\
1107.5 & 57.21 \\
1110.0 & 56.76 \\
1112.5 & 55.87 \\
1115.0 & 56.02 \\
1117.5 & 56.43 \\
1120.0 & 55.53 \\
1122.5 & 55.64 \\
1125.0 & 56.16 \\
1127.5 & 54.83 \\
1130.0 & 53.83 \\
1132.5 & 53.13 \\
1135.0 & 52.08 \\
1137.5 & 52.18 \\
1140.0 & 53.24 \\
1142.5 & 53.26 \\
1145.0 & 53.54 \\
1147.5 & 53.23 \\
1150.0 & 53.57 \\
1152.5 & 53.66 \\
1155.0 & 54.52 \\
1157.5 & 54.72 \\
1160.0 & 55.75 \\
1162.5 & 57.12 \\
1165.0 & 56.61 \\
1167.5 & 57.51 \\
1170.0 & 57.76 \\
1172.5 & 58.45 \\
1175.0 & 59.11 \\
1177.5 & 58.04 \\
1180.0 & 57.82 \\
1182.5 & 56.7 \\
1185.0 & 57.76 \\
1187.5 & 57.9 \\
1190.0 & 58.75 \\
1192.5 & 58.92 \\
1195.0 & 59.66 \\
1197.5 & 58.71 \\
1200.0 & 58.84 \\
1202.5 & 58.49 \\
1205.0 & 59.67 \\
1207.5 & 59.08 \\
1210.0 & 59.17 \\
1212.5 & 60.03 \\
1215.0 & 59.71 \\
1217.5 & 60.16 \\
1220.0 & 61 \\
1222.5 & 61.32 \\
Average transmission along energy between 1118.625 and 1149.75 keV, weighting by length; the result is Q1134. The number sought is 53.9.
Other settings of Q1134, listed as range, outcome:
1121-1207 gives 56.2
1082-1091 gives 57.1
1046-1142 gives 55.3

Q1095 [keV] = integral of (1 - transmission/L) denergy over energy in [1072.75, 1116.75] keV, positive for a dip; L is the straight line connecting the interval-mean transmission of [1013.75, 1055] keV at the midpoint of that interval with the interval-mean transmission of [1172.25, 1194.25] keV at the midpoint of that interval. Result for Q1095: -0.32 keV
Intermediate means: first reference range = 55.2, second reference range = 58.2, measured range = 56.8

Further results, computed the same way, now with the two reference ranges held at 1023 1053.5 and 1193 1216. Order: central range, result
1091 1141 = 1.5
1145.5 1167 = 1.2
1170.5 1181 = 0.1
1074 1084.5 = 0.0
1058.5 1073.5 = 0.8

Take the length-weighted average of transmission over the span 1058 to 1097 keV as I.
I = 55.4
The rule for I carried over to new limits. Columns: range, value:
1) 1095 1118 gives 56.7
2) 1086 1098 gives 57.6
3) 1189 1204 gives 58.9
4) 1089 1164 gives 55.3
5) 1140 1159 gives 53.8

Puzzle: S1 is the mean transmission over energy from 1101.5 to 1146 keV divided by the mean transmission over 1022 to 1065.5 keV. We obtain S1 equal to 1.00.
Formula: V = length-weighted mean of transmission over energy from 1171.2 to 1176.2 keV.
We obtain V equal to 58.8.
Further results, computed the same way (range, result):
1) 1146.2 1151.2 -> 53.4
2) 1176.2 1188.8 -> 57.7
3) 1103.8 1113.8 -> 56.6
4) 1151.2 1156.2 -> 54.1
